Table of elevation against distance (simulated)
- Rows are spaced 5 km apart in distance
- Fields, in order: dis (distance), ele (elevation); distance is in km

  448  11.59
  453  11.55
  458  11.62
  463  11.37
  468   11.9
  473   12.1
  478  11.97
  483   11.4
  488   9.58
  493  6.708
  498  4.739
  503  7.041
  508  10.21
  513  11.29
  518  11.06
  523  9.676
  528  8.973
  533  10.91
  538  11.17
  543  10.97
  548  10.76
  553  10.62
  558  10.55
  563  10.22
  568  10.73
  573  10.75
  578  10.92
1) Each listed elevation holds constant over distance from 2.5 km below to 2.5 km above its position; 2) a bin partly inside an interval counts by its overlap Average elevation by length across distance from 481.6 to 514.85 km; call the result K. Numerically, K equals 8.57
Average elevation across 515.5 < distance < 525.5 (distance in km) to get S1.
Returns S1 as 10.4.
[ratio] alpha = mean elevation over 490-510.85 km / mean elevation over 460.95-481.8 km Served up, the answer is 0.62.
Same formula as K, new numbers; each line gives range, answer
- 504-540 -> 10.3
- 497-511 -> 7.75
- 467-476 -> 12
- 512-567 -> 10.5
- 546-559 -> 10.6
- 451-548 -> 10.2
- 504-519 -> 10.5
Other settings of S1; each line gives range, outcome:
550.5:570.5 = 10.5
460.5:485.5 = 11.7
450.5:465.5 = 11.5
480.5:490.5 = 10.5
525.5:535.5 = 9.94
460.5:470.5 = 11.6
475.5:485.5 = 11.7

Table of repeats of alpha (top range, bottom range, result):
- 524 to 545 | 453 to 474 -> 0.89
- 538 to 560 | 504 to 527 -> 1.05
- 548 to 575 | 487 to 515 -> 1.30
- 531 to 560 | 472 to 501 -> 1.17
